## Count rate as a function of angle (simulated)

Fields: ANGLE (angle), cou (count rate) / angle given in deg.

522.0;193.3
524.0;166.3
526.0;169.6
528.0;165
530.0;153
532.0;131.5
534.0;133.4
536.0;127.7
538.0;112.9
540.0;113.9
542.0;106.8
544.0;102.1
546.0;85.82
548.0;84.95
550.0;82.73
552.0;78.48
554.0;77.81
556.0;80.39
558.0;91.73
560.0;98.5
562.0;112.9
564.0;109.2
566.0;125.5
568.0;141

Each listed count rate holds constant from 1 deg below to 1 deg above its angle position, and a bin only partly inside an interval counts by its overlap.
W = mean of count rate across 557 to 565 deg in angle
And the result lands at 103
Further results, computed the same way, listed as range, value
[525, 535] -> 150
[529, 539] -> 132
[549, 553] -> 80.6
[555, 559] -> 86.1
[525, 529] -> 167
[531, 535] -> 132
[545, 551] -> 84.5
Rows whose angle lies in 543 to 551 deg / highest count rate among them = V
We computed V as 102.1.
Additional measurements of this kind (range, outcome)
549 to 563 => 112.9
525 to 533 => 169.6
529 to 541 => 153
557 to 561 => 98.5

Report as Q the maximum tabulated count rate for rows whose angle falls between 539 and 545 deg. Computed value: 113.9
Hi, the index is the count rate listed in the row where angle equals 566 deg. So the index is 125.5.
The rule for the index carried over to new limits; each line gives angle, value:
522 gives 193.3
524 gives 166.3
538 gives 112.9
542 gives 106.8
